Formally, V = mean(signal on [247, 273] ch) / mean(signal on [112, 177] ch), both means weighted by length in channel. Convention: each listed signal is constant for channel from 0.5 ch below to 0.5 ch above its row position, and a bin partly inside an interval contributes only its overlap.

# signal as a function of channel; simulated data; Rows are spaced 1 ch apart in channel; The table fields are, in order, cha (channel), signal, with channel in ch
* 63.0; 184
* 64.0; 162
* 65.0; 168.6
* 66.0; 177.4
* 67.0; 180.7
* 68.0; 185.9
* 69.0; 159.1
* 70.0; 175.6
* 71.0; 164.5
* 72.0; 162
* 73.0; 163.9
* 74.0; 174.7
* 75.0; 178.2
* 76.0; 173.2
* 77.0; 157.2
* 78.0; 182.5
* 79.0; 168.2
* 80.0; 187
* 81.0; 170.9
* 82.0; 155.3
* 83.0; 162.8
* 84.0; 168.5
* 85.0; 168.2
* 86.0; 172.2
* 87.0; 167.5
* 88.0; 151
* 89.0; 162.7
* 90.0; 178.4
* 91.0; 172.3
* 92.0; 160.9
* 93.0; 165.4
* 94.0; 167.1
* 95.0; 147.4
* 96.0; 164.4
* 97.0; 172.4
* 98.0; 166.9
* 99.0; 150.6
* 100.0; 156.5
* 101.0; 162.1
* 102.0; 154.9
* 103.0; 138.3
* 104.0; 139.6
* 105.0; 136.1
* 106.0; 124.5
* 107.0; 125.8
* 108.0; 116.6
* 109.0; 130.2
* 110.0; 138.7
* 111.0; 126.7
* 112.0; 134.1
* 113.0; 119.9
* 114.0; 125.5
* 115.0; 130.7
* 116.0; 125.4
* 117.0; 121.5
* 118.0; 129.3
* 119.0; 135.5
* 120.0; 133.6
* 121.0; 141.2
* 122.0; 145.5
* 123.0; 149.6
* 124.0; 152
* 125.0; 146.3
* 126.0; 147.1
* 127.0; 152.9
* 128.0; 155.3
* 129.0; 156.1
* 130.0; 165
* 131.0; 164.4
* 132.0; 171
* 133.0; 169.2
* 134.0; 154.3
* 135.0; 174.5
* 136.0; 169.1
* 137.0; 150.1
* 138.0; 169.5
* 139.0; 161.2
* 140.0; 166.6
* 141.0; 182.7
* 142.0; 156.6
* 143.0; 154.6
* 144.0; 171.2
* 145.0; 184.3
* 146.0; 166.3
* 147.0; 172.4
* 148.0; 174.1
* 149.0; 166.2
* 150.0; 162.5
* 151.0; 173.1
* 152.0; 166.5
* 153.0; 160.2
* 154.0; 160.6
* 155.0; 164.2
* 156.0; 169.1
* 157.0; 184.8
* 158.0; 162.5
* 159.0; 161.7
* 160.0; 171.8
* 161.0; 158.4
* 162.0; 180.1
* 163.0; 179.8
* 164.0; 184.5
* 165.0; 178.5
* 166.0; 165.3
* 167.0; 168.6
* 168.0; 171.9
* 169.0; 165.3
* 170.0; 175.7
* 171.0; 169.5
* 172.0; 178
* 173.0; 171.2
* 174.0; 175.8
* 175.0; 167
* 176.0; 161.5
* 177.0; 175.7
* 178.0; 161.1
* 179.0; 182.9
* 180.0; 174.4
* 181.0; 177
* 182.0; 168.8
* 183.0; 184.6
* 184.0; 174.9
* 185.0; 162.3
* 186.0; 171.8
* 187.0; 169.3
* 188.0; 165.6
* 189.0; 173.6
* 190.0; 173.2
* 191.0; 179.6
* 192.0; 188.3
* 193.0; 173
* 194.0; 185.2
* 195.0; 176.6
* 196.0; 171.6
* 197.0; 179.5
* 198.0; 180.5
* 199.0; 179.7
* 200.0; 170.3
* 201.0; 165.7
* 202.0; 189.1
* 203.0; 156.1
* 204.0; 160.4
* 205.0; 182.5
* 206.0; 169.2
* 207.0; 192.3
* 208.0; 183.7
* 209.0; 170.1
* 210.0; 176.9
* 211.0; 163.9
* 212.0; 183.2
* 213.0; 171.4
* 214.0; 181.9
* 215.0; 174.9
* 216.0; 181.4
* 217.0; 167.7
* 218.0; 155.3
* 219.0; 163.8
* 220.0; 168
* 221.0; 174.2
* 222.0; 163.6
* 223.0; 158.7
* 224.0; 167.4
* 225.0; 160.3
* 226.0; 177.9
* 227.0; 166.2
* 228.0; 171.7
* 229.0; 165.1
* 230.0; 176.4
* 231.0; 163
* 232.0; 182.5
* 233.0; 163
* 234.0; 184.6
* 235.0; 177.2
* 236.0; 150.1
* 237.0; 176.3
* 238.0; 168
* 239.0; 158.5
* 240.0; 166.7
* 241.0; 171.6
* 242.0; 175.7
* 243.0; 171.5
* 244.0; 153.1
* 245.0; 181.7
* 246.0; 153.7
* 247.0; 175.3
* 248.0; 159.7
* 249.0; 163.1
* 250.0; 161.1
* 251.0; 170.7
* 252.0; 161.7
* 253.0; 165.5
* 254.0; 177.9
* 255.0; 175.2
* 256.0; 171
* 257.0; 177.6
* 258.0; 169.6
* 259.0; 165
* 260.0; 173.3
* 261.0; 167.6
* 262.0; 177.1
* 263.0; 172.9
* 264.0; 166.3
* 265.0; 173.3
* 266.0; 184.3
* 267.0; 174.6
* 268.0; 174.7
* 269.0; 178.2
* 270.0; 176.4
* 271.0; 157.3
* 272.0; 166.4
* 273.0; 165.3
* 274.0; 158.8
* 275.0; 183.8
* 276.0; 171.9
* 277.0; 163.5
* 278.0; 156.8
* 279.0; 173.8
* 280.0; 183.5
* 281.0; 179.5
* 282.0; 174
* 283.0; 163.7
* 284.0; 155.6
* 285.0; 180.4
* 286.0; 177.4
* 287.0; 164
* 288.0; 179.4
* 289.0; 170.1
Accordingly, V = 1.1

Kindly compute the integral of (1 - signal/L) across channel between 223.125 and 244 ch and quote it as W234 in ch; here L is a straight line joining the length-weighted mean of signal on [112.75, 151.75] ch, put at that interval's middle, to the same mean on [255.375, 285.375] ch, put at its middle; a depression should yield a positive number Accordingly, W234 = -0.3 ch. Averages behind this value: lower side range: 155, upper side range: 171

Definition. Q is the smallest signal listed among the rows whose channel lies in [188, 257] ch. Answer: 150.1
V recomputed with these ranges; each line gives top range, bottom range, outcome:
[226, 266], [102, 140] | 1.17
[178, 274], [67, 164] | 1.08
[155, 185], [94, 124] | 1.23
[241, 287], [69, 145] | 1.09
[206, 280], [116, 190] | 1.03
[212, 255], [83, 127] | 1.15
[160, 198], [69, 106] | 1.06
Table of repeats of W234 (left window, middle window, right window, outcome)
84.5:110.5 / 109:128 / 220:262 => 2.3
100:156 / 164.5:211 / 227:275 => -3.9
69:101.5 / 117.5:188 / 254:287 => 1.2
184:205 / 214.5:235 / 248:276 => 0.3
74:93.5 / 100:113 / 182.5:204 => 2.6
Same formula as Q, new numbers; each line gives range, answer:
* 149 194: 158.4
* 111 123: 119.9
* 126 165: 147.1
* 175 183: 161.1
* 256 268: 165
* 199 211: 156.1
